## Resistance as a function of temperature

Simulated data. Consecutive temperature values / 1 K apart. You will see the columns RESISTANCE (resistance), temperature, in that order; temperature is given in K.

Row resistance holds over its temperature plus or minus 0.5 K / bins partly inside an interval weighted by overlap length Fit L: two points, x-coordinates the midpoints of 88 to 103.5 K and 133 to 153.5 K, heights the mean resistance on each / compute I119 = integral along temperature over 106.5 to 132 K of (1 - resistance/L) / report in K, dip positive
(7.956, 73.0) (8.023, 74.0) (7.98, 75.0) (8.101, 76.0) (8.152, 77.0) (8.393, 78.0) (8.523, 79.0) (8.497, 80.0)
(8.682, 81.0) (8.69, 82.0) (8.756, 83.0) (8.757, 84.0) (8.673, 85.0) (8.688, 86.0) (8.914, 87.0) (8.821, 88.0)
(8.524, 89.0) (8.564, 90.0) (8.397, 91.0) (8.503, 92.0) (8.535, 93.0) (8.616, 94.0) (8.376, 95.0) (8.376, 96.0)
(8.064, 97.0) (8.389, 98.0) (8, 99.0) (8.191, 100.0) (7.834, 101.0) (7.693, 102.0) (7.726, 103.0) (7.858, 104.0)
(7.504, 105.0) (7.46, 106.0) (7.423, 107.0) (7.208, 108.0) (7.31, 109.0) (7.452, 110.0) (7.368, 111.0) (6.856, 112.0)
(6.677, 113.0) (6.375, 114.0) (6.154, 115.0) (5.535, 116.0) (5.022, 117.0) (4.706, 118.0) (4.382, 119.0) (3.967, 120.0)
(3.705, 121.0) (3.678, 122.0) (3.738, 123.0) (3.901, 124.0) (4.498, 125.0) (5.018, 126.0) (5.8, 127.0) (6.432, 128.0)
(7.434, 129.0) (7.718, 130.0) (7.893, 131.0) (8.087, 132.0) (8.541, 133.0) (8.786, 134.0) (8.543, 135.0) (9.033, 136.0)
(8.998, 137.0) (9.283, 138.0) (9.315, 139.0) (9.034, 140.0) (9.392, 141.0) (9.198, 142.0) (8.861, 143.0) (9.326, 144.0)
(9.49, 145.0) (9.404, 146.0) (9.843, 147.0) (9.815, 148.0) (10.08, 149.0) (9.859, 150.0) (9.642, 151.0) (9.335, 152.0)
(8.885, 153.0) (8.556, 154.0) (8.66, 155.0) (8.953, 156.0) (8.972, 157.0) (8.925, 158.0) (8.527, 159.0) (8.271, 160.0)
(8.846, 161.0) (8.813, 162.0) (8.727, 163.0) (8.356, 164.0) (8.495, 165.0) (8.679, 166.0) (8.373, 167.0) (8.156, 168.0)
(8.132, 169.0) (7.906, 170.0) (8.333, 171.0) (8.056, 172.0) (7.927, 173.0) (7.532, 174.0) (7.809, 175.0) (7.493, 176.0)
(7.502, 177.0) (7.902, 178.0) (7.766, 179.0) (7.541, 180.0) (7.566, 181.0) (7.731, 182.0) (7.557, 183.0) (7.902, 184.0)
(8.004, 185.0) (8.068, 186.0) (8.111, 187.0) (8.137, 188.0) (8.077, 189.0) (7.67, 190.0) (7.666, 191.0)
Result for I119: 8.3 K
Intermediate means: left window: 8.27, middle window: 5.89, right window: 9.29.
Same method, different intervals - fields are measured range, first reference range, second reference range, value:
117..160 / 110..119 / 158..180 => -4.4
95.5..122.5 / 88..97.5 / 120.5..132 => 1.6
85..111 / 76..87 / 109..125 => -3.9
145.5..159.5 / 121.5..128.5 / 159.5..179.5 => -5.0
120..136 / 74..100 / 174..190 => 3.7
